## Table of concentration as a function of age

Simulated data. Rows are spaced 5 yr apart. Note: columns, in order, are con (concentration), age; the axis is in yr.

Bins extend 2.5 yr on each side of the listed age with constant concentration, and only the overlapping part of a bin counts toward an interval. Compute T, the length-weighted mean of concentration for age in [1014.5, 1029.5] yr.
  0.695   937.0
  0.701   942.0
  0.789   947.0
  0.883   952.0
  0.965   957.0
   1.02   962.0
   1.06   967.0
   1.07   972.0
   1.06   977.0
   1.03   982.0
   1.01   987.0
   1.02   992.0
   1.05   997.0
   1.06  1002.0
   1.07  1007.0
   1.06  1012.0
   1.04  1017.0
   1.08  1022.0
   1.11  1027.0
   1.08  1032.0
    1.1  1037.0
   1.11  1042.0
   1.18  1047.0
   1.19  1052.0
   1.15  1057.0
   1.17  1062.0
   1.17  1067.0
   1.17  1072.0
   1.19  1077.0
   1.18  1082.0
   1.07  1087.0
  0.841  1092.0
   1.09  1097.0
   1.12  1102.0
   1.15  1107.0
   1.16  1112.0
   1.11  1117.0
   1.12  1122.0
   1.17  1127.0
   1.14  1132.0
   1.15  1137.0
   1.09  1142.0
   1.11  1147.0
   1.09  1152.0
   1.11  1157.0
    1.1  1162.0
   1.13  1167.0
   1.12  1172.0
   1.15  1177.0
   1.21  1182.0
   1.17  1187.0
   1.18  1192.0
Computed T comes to 1.08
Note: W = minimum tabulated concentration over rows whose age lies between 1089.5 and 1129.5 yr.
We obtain 0.841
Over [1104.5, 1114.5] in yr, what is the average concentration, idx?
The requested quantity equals 1.16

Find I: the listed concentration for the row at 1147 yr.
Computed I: 1.11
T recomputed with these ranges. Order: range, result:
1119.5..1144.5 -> 1.13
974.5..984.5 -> 1.05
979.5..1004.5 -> 1.03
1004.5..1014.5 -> 1.07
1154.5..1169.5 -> 1.11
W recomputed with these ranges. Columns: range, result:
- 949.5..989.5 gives 0.883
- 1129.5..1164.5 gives 1.09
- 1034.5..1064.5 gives 1.1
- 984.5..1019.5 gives 1.01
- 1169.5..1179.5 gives 1.12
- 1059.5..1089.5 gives 1.07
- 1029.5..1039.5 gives 1.08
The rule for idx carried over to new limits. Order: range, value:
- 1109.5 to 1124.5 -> 1.13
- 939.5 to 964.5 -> 0.872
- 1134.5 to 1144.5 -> 1.12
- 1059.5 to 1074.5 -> 1.17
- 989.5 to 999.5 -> 1.03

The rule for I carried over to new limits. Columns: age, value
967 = 1.06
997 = 1.05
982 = 1.03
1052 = 1.19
